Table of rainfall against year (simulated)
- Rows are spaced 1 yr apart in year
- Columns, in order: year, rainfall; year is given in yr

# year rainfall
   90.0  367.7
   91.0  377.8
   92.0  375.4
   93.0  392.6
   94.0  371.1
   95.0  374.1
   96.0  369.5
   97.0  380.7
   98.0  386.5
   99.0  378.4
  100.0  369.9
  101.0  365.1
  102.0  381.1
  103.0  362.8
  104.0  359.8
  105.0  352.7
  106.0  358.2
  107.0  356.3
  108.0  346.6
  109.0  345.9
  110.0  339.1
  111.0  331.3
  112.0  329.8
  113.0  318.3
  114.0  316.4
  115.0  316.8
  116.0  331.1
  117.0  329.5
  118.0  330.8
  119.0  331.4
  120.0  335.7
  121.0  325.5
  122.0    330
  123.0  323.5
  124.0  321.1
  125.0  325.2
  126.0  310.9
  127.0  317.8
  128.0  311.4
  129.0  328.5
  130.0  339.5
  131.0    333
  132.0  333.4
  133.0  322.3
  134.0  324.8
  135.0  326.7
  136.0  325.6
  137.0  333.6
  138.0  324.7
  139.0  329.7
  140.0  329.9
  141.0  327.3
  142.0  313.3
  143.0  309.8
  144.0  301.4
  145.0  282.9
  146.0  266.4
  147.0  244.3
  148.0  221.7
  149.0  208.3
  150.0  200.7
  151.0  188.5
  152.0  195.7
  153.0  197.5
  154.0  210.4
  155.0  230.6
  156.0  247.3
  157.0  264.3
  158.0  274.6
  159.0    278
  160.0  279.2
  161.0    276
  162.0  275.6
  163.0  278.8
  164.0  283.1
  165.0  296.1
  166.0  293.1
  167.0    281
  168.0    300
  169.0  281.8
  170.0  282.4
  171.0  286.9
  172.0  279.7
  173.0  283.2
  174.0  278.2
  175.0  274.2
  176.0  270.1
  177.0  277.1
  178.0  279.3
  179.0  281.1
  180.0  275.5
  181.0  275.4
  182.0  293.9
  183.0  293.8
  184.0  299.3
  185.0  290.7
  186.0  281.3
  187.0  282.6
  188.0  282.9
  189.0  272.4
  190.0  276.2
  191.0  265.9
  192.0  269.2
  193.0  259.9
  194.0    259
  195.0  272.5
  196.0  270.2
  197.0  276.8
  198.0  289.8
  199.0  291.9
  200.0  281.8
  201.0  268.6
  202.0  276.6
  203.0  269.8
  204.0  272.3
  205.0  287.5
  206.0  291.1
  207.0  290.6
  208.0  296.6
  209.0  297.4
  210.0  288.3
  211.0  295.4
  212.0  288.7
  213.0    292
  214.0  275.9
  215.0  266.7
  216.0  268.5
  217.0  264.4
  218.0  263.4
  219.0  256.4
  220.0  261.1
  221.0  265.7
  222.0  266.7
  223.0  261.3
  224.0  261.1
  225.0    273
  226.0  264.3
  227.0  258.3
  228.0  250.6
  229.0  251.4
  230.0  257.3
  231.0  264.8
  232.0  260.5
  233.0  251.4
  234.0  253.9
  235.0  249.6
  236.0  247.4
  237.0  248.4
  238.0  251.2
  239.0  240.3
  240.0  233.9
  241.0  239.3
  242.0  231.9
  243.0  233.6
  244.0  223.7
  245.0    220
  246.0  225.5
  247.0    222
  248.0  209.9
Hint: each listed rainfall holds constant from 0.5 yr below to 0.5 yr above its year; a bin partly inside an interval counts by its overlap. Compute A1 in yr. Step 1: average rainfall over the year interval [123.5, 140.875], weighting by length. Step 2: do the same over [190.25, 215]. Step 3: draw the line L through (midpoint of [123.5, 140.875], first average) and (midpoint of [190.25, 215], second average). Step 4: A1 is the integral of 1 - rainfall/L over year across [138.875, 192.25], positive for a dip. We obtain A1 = 5.52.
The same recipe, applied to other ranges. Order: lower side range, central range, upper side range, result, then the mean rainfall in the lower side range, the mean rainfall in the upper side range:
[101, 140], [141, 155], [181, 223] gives 3.15 yr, 334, 278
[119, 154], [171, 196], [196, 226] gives 0.54 yr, 297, 277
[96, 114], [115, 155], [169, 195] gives 3.54 yr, 356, 279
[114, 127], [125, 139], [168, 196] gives -0.40 yr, 325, 279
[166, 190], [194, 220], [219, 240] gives -1.08 yr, 283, 256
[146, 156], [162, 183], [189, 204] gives -3.47 yr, 215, 273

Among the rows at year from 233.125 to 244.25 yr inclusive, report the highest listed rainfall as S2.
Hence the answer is 253.9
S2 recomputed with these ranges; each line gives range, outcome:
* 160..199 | 300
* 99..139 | 381.1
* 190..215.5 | 297.4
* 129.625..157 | 339.5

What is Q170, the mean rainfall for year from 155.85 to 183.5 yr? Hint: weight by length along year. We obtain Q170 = 280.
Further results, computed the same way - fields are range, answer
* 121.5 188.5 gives 286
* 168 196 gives 279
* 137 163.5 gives 265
